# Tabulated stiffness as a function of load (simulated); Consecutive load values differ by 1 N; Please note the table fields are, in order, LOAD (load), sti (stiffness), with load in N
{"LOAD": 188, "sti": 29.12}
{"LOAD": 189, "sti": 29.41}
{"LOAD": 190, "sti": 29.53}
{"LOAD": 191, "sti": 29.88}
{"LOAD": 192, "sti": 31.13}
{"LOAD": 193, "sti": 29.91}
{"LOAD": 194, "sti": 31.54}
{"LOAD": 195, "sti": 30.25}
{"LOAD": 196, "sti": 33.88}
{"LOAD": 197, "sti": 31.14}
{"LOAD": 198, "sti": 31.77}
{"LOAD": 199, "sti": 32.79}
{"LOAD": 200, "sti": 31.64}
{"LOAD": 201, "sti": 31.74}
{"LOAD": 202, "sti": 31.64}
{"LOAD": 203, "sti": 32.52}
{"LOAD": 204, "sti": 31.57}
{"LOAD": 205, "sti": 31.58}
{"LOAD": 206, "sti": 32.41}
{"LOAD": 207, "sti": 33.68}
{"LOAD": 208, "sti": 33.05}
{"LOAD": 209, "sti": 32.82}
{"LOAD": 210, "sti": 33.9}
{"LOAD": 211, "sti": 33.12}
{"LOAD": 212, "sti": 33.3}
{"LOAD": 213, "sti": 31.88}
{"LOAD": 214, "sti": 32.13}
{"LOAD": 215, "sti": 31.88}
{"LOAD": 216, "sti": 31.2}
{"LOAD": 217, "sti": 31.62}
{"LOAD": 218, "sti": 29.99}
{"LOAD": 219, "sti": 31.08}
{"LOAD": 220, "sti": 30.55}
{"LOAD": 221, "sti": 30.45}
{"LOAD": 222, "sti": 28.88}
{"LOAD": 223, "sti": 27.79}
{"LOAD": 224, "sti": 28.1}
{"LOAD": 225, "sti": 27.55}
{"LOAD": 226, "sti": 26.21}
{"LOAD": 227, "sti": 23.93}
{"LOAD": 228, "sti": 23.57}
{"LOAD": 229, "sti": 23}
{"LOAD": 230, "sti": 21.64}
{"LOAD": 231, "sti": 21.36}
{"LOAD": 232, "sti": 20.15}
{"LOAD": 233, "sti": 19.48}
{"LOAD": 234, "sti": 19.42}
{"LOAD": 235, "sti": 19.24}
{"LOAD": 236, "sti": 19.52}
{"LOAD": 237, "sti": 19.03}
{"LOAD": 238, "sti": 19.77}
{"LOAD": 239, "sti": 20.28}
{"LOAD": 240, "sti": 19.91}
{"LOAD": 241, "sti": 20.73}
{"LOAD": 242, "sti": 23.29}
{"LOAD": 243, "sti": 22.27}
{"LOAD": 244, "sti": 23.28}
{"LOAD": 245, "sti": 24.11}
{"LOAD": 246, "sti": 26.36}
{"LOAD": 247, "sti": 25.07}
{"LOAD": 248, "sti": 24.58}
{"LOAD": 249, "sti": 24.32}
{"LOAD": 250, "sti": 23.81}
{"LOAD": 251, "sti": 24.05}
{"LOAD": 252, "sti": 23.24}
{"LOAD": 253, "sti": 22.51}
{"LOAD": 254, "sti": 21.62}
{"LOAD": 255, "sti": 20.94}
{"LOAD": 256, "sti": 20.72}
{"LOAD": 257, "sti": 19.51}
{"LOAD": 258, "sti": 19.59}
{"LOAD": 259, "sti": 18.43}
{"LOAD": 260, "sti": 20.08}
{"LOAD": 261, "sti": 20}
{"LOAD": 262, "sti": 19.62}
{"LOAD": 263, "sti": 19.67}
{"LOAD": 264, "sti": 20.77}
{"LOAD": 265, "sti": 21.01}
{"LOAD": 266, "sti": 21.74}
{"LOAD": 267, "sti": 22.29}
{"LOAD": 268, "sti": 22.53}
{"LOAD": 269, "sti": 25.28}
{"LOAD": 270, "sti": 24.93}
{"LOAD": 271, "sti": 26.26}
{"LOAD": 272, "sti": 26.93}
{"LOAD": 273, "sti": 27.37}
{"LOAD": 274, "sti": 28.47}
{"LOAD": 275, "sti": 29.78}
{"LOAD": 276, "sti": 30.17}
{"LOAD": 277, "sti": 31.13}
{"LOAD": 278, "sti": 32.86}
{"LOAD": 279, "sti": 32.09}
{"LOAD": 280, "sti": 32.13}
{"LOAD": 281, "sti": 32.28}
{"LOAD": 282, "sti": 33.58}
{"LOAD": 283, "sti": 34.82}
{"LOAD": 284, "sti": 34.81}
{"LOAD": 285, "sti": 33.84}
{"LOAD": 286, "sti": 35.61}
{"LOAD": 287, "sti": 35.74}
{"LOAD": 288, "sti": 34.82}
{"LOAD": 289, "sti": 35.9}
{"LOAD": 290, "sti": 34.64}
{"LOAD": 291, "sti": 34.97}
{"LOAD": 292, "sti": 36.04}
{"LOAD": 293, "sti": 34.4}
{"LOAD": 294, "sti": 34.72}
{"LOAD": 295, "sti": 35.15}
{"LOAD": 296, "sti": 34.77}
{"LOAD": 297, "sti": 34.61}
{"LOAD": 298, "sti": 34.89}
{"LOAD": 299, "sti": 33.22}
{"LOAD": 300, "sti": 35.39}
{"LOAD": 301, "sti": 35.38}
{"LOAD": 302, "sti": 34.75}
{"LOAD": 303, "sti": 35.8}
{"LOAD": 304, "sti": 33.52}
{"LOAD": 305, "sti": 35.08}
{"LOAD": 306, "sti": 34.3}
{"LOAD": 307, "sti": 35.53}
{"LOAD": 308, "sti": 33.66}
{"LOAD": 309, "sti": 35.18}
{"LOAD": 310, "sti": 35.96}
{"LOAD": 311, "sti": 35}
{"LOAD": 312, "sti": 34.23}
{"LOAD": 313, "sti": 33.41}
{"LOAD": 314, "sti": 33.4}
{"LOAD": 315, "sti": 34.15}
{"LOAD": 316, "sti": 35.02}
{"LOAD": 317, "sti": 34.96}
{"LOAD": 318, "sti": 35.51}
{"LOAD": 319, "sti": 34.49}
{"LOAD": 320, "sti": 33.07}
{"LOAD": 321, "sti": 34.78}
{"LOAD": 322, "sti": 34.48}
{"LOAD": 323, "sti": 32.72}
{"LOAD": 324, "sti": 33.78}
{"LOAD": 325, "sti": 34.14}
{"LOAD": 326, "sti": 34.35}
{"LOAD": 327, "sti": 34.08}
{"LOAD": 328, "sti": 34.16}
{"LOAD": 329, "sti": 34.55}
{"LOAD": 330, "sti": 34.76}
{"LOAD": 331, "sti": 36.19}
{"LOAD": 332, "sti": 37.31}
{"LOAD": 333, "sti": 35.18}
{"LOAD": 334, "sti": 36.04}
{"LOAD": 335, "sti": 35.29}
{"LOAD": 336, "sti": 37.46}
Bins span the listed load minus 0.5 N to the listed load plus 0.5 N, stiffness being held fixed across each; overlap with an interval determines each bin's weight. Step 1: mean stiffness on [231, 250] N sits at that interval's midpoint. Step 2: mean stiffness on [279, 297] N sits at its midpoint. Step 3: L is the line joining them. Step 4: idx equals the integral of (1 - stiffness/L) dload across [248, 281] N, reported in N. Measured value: 4.6 N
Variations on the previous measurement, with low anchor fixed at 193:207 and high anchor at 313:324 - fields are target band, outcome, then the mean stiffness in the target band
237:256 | 5.9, 22.6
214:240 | 5.9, 25.1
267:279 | 2.0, 27.7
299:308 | -0.2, 34.8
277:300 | -0.5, 34.3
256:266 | 4.0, 20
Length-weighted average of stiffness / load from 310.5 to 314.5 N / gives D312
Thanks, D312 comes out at 34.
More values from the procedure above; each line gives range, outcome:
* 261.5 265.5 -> 20.3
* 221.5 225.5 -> 28.1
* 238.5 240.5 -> 20.1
